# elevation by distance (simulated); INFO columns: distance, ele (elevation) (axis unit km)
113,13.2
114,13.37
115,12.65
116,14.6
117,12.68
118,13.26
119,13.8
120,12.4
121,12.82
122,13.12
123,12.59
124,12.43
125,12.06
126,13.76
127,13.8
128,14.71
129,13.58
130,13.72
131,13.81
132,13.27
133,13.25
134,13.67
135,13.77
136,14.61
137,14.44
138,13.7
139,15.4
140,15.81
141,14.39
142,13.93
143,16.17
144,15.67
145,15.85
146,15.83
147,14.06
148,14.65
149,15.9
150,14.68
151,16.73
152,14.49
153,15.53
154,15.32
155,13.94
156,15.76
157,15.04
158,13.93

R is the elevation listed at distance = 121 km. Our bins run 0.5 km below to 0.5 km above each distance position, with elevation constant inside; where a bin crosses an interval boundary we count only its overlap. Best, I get 12.82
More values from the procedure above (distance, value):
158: 13.93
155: 13.94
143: 16.17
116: 14.6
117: 12.68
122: 13.12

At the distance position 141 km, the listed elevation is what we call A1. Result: 14.39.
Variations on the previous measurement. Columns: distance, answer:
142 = 13.93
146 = 15.83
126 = 13.76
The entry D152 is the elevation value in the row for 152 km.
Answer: 14.49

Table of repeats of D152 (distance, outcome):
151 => 16.73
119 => 13.8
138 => 13.7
